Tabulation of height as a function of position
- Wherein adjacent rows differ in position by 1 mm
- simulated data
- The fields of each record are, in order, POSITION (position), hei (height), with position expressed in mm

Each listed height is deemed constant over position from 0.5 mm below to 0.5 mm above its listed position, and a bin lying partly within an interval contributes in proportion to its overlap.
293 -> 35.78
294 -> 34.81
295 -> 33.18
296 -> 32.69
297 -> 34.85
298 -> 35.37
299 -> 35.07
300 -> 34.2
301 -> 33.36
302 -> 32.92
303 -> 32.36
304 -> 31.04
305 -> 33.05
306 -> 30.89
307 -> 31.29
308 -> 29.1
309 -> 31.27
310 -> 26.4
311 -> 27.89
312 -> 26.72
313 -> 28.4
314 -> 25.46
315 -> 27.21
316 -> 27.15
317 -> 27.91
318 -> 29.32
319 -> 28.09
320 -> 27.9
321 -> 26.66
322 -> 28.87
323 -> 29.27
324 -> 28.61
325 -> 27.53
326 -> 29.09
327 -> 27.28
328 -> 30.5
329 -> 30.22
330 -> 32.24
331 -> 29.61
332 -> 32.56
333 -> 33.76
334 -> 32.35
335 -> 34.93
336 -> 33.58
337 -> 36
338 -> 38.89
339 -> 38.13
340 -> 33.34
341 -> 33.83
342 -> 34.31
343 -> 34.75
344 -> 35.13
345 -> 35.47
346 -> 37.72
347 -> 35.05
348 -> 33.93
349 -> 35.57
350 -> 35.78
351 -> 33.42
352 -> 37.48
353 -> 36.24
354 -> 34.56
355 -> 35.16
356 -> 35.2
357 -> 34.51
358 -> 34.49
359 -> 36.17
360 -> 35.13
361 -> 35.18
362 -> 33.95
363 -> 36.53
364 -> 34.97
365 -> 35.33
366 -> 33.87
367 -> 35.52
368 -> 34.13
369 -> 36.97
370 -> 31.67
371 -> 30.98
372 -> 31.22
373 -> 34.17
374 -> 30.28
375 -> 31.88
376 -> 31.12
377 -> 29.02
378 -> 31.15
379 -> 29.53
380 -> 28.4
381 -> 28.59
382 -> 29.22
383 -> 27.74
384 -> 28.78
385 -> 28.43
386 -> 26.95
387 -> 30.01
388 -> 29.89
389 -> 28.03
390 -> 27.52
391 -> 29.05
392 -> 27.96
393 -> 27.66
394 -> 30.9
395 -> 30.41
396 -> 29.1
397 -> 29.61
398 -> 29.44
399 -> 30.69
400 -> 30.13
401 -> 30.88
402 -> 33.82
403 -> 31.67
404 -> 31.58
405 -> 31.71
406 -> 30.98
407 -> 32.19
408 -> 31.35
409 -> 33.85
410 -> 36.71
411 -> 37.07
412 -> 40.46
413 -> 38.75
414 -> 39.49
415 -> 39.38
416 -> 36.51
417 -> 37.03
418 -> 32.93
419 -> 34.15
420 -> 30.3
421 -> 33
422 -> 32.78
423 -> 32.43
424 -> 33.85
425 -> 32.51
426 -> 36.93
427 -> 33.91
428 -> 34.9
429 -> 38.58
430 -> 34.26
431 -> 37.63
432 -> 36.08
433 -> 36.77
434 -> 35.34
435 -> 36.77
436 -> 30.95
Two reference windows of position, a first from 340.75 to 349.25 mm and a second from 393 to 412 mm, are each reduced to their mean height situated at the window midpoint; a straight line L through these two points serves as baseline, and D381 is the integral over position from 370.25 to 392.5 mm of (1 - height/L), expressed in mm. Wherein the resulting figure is 2.4 mm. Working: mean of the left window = 35.1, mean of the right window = 31.9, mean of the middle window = 29.6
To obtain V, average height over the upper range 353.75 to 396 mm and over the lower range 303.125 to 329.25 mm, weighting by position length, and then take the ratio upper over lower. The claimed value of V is 1.10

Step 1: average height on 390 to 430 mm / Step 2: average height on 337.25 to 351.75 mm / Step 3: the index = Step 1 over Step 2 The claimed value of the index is 0.9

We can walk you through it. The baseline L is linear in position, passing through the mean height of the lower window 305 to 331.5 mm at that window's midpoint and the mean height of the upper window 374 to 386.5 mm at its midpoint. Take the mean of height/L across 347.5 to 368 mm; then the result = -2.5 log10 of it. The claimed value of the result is -0.21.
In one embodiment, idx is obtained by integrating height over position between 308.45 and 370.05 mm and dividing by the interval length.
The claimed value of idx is 32.6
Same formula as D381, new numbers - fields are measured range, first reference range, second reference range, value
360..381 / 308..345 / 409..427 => 0.1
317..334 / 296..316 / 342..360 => 1.7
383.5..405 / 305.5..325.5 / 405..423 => 2.5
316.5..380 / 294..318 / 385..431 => -2.7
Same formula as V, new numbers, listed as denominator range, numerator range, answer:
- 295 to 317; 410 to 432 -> 1.16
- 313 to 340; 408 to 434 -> 1.16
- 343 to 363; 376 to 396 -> 0.82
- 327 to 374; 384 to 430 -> 0.95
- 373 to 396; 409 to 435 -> 1.22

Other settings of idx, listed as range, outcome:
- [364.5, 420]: 31.9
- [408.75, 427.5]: 35.4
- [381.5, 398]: 28.8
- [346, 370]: 35.2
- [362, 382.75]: 32.2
